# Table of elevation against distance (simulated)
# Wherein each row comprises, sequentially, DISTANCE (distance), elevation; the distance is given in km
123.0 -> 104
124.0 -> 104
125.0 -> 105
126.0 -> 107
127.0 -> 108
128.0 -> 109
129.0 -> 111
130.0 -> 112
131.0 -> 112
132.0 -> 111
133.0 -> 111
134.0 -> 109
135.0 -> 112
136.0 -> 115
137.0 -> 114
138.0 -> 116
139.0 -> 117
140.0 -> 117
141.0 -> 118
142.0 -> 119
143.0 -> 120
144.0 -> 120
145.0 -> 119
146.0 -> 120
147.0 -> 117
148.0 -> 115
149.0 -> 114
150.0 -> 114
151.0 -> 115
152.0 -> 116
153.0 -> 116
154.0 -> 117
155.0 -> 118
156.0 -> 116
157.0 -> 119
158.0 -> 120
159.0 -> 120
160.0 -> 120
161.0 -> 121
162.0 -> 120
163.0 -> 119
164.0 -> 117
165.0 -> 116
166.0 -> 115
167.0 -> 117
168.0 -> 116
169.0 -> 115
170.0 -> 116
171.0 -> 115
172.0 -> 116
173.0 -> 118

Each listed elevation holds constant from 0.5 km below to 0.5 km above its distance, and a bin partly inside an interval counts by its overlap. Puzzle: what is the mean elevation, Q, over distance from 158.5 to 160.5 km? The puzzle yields 120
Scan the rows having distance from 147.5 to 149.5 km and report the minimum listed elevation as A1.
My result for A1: 114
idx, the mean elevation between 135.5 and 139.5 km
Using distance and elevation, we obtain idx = 116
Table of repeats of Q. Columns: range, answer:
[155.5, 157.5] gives 118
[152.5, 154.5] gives 116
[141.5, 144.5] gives 120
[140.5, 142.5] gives 118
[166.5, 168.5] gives 116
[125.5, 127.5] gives 108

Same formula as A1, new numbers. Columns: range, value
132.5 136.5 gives 109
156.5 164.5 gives 117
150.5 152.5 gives 115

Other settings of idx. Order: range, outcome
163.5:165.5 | 116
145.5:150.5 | 116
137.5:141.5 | 117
